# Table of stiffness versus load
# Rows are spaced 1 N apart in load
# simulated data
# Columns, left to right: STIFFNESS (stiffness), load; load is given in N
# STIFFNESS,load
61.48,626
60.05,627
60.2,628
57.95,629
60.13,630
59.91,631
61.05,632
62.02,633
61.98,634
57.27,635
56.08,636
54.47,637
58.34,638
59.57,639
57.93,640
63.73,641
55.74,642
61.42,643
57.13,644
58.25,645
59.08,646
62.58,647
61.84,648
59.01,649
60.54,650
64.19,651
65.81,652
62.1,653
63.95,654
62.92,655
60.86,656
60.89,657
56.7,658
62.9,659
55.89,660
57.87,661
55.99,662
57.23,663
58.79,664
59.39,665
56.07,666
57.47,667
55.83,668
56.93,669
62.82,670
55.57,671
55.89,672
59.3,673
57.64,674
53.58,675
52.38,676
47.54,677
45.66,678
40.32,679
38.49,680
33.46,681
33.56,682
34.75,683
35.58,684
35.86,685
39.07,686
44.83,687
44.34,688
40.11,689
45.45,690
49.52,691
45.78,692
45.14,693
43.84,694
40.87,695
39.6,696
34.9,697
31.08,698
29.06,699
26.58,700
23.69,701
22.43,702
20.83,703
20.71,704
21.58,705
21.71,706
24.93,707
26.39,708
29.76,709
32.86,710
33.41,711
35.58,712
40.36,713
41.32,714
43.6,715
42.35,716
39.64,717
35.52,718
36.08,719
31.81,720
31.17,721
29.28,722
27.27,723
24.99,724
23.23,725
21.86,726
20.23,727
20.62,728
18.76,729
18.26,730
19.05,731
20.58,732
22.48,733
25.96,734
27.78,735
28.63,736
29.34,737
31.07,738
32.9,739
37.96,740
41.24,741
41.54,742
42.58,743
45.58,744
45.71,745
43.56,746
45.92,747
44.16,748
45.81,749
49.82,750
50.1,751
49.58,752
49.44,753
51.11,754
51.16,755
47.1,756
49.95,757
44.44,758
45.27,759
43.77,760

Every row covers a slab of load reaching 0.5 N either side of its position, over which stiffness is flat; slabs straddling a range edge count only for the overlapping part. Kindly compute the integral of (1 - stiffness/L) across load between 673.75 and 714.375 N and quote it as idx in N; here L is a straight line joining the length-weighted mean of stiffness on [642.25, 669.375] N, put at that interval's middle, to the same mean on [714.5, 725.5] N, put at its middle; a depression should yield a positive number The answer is 7.0 N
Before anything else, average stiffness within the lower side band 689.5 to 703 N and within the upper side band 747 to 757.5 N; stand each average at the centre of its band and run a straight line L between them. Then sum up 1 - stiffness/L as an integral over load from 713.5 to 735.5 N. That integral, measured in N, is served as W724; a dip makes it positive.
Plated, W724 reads 7.23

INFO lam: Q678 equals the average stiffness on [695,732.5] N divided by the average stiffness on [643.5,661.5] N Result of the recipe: 0.48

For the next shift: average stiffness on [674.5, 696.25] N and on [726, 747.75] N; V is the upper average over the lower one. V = 0.74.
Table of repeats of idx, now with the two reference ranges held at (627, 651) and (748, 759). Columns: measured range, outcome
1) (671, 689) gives 3.62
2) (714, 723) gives 2.76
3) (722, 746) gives 9.97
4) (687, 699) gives 2.84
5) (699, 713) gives 6.92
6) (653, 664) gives -0.37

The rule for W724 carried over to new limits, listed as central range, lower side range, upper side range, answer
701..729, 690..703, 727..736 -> -1.1 N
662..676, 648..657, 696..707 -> -2.0 N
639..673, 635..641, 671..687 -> -5.0 N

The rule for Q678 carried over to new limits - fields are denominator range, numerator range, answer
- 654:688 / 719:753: 0.64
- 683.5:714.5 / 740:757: 1.35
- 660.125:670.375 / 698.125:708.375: 0.42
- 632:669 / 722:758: 0.60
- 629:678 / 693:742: 0.51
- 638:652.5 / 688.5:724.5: 0.56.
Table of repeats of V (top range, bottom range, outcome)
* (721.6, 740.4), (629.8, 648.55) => 0.42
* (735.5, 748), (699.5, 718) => 1.28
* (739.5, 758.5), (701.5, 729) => 1.57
